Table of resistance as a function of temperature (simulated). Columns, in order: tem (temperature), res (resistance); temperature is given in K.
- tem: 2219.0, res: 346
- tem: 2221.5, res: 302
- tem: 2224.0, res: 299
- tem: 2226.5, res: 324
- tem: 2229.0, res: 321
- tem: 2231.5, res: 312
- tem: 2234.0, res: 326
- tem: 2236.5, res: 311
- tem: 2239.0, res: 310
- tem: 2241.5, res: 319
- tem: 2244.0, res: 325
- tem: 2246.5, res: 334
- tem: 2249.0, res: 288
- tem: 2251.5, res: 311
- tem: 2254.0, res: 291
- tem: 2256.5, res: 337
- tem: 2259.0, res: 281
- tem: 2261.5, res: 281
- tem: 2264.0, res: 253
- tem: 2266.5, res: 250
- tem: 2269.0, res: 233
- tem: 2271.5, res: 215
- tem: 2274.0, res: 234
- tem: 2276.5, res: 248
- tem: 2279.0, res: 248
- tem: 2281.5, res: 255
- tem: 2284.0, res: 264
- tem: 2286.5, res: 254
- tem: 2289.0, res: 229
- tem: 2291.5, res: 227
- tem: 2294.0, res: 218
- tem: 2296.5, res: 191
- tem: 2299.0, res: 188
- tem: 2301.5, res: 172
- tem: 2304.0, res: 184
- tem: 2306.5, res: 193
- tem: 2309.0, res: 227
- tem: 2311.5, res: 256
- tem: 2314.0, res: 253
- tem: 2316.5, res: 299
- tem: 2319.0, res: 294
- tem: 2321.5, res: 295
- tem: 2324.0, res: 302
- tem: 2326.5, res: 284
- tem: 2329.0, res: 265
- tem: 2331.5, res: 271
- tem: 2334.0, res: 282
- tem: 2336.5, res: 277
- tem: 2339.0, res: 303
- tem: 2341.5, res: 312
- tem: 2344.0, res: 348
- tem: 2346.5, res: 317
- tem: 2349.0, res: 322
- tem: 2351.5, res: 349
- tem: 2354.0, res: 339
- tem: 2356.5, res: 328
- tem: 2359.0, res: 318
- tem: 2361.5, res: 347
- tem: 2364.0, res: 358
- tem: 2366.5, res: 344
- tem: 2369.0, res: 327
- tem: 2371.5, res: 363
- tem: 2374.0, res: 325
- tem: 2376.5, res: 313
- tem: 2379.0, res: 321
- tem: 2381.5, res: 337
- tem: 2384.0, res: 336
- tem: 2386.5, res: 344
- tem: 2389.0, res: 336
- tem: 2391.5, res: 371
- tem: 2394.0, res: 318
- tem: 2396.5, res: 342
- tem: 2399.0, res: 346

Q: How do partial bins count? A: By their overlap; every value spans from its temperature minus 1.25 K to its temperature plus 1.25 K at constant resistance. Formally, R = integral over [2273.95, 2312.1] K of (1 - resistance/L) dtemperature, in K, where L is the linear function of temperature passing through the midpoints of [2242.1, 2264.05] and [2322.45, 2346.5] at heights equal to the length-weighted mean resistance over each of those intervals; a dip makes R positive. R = 9.7 K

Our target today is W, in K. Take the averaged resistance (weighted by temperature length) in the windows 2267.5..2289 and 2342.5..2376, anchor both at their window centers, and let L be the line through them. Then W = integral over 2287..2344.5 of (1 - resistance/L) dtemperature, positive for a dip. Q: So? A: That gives 6.77 K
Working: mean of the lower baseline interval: 243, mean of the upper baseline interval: 337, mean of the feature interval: 254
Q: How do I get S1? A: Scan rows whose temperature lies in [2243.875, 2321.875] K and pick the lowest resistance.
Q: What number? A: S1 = 172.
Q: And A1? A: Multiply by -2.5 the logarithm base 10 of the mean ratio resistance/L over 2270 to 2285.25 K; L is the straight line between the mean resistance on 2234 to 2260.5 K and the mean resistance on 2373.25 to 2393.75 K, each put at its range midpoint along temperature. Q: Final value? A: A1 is 0.283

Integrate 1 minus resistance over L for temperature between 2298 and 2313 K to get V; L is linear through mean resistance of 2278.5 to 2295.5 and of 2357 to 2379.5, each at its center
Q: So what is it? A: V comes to 3.3 K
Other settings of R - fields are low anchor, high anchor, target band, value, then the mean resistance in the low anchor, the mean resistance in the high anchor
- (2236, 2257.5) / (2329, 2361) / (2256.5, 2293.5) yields 7.4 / 314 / 313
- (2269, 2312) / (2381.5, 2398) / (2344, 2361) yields -2.0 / 223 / 341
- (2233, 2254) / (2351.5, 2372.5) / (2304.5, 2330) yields 5.1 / 314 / 341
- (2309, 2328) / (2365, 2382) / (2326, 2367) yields -1.1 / 279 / 333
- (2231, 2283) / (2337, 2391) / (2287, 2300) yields 3.7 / 283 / 332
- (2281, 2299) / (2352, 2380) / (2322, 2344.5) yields -0.2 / 230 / 335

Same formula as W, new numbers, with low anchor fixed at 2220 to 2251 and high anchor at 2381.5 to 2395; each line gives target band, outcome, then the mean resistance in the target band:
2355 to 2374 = -0.2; 340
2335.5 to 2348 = 0.8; 312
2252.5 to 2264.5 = 1.0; 291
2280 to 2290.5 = 2.4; 250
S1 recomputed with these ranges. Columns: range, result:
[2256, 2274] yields 215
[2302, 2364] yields 184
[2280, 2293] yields 227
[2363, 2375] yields 325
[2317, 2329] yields 265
